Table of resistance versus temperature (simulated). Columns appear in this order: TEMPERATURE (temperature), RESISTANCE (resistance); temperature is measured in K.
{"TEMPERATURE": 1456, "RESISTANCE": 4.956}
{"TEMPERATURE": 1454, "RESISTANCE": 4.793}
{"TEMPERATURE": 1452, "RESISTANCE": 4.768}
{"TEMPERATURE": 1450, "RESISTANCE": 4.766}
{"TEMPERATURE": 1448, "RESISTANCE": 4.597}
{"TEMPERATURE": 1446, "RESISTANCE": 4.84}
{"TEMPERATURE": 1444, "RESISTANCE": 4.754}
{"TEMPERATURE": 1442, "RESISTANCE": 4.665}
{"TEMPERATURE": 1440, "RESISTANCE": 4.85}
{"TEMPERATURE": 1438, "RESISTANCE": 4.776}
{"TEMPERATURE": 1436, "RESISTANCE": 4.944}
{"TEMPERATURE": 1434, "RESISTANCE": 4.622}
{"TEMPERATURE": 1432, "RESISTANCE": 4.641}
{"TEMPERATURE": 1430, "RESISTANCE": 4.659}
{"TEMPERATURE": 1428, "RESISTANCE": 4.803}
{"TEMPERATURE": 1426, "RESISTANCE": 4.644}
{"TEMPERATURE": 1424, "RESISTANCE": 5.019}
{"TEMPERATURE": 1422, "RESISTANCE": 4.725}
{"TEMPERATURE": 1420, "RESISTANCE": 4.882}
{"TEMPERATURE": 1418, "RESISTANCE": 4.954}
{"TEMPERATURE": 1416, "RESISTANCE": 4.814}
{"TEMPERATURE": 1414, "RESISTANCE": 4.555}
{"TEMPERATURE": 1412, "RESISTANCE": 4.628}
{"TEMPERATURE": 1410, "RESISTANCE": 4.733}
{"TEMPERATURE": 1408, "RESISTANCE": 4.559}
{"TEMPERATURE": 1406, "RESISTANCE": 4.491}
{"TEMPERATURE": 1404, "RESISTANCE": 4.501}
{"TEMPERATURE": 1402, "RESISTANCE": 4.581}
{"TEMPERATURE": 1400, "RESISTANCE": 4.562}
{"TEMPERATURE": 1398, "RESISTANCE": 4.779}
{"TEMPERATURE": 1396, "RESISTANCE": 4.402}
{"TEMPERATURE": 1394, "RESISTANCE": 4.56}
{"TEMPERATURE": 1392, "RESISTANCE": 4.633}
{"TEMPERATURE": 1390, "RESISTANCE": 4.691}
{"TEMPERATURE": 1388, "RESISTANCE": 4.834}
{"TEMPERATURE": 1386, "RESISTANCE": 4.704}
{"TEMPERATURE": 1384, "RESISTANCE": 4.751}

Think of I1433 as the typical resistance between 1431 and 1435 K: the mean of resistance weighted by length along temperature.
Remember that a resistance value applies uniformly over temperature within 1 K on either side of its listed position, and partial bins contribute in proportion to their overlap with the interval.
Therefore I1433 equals 4.63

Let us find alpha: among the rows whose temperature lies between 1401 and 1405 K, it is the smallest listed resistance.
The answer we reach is 4.501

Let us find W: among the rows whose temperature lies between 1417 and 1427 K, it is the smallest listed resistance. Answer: 4.644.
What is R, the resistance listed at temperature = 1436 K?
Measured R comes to 4.944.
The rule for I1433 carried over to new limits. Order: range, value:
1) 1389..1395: 4.63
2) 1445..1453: 4.74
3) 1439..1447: 4.78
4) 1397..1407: 4.58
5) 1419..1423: 4.8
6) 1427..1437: 4.73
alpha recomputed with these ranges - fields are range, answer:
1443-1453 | 4.597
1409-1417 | 4.555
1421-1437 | 4.622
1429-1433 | 4.641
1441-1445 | 4.665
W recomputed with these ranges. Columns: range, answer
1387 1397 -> 4.402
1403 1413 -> 4.491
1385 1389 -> 4.704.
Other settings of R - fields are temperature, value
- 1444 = 4.754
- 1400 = 4.562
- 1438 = 4.776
